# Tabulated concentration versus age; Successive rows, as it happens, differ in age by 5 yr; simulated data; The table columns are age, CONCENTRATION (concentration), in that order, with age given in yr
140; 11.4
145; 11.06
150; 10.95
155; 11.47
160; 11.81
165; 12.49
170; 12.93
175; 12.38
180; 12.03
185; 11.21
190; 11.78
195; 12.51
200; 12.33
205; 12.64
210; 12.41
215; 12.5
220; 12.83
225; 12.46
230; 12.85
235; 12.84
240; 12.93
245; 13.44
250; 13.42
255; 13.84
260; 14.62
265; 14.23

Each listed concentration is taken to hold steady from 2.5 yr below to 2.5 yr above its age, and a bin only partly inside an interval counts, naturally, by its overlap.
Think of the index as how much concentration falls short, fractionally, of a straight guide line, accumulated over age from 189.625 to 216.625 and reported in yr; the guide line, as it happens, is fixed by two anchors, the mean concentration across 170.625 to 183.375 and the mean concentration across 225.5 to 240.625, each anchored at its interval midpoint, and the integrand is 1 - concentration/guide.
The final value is 0.2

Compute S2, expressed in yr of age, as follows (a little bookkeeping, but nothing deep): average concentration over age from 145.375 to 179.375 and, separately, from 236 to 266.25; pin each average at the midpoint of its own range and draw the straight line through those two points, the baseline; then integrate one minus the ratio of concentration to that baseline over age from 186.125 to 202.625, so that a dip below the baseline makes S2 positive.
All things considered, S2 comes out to 0.6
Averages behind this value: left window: 11.9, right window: 13.7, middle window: 12.1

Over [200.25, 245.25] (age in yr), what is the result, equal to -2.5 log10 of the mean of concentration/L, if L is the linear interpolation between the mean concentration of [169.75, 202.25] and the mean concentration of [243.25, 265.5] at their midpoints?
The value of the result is 0.030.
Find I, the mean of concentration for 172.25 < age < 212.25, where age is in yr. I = 12.2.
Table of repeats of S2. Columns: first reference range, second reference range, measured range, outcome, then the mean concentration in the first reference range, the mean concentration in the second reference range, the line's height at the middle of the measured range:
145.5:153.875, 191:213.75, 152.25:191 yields -1.3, 11.1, 12.4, 11.6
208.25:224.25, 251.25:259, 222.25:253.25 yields 0.7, 12.6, 13.9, 13.3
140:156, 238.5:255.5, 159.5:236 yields -0.7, 11.2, 13.4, 12.3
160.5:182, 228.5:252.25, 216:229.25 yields 0.3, 12.4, 13.1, 12.9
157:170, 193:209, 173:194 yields 0.9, 12.3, 12.5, 12.4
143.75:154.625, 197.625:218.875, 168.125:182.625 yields -0.9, 11.1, 12.5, 11.7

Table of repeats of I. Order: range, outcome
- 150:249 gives 12.4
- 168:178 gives 12.6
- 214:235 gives 12.7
